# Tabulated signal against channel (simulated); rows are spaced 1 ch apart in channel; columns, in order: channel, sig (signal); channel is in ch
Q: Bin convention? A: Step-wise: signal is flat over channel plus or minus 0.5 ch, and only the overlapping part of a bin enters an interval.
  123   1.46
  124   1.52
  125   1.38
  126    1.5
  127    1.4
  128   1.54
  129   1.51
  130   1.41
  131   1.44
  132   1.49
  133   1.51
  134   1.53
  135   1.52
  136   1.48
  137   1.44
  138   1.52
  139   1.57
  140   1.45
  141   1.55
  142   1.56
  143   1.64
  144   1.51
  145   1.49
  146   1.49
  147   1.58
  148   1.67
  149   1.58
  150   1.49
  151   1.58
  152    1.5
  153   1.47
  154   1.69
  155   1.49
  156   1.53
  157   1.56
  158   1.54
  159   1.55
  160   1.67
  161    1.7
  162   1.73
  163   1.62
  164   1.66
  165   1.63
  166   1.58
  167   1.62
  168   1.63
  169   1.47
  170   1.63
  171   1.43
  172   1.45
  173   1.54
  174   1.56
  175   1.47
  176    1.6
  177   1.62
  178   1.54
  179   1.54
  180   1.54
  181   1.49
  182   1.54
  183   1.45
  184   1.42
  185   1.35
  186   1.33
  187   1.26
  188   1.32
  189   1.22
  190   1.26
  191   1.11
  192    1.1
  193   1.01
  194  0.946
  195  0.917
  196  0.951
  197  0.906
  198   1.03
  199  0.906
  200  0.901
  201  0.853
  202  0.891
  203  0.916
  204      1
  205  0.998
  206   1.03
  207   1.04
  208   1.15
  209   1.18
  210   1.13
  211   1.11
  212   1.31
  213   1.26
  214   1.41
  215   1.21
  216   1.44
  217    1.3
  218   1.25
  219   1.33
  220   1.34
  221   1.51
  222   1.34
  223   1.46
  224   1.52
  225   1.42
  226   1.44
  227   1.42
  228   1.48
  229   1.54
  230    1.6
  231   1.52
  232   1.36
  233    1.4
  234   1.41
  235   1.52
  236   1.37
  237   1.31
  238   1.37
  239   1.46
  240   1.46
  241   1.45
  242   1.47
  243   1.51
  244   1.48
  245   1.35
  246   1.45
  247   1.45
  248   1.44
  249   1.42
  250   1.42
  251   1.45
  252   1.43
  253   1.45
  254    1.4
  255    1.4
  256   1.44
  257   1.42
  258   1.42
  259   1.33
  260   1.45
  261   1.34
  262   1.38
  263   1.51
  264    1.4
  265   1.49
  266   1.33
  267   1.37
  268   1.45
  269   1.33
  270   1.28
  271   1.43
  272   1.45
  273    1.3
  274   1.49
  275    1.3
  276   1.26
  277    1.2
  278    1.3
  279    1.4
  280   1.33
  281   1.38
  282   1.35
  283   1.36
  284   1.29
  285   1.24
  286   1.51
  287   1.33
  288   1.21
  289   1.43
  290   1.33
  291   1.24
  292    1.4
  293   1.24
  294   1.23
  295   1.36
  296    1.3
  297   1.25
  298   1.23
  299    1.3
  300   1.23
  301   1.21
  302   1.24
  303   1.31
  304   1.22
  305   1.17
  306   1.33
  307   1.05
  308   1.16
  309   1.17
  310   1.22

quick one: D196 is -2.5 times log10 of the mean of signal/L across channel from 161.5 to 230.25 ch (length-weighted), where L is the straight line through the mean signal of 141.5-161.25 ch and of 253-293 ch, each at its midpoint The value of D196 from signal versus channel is 0.133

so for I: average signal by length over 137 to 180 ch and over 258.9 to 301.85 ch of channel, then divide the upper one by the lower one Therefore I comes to 0.9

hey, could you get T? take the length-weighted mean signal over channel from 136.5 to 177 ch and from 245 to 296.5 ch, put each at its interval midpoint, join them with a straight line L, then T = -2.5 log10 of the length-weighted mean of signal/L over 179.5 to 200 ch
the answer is 0.252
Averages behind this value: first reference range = 1.56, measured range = 1.2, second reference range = 1.37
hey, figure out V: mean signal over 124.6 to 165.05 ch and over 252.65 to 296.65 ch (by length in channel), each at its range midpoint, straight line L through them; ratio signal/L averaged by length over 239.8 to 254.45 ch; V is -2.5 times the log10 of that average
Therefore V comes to -0.03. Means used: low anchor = 1.54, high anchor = 1.36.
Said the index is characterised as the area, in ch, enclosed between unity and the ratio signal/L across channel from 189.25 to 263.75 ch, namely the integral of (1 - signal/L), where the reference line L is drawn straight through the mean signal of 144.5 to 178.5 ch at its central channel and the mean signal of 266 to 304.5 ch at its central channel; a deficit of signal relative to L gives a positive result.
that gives 7.0 ch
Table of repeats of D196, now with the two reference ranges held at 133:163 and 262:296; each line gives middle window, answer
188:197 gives 0.36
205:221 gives 0.18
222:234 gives -0.02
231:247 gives -0.01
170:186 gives 0.00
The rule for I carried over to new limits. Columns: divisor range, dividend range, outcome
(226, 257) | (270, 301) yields 0.92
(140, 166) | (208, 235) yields 0.87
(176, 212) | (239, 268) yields 1.21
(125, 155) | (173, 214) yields 0.80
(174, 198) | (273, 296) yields 1.02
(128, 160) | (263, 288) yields 0.89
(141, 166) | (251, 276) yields 0.88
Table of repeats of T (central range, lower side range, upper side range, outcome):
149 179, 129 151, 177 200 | -0.142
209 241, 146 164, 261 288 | 0.052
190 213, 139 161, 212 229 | 0.359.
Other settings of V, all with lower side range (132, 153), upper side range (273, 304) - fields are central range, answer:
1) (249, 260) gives -0.05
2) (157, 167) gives -0.09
